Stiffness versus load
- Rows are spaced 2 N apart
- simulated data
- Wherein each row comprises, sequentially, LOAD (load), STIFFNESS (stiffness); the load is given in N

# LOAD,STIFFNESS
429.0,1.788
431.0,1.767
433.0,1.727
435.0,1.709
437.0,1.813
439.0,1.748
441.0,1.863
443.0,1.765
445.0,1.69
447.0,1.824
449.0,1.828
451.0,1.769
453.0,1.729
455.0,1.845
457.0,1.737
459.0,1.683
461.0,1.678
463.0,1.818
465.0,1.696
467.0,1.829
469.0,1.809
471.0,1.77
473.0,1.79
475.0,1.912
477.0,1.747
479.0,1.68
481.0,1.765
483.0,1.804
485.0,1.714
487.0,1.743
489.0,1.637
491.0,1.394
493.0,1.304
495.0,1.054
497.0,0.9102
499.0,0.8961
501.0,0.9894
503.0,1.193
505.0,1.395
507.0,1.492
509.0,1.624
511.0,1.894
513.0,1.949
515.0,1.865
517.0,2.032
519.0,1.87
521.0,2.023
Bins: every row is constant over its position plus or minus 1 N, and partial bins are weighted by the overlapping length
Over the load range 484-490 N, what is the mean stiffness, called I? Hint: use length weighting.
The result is 1.7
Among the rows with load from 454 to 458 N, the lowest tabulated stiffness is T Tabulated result 1.737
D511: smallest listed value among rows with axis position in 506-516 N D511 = 1.492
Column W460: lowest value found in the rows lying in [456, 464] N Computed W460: 1.678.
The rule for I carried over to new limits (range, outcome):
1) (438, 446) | 1.77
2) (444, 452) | 1.78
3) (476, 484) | 1.75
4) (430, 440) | 1.75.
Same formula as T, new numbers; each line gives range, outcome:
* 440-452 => 1.69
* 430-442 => 1.709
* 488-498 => 0.9102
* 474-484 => 1.68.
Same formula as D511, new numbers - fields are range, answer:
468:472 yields 1.77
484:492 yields 1.394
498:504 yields 0.8961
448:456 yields 1.729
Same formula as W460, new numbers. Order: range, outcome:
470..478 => 1.747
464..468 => 1.696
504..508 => 1.395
